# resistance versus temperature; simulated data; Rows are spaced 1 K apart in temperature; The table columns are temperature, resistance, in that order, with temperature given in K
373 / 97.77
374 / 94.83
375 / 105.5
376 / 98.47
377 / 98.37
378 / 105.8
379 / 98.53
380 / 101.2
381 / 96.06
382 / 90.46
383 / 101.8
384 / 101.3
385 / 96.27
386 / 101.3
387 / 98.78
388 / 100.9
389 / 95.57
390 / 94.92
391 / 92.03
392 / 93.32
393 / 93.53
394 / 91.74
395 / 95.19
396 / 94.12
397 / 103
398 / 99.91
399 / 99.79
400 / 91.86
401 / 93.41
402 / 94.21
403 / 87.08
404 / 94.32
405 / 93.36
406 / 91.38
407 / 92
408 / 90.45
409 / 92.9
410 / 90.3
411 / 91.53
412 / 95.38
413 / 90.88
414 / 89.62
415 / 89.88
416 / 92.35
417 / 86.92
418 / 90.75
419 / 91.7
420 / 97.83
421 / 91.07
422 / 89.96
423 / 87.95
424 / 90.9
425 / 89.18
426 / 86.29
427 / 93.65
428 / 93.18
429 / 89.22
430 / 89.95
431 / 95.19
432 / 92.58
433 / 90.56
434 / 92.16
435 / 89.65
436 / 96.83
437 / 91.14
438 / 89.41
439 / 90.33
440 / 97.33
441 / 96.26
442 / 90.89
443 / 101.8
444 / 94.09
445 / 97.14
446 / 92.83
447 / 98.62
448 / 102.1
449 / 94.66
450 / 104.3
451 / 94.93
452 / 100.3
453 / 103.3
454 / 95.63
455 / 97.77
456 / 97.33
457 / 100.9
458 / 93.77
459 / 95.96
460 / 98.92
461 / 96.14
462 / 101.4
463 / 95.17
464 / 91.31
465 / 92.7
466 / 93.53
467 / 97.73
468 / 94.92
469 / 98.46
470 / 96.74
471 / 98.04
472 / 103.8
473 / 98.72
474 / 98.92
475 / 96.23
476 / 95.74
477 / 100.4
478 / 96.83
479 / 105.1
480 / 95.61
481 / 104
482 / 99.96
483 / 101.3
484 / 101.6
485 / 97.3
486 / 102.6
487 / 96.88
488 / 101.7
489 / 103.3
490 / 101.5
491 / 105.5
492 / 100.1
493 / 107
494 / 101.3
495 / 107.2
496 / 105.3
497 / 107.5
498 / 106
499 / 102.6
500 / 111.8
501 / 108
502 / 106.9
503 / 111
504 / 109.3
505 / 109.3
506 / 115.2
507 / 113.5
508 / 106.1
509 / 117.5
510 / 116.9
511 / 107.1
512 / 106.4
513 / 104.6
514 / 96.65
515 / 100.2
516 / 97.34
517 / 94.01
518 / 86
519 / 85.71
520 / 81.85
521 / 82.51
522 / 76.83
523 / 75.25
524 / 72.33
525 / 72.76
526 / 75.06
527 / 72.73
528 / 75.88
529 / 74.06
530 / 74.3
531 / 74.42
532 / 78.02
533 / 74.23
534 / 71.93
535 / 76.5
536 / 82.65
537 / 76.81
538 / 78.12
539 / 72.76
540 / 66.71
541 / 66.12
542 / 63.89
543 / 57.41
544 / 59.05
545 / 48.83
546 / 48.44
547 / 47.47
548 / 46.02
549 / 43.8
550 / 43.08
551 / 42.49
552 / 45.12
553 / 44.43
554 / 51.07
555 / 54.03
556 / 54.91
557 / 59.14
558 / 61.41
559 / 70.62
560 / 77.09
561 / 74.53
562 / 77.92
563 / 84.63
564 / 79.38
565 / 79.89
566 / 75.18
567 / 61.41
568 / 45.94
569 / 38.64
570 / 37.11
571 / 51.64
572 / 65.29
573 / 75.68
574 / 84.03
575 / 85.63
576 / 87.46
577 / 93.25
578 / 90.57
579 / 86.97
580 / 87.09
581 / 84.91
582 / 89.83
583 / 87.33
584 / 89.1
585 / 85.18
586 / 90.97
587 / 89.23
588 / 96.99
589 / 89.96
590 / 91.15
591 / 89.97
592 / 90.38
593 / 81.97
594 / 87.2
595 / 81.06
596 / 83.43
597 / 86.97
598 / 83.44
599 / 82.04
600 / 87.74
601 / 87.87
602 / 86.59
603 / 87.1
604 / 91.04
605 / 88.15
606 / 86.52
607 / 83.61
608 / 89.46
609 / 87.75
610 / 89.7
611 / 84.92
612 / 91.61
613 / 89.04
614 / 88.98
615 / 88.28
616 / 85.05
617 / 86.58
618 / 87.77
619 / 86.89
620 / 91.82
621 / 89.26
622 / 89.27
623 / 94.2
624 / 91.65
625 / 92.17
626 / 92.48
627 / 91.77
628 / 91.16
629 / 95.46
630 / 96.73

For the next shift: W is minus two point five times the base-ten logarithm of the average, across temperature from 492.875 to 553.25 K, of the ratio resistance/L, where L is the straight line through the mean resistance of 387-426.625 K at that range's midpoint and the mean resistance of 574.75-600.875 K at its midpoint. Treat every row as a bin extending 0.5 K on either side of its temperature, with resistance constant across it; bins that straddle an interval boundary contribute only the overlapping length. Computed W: 0.080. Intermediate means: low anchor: 92.8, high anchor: 87.7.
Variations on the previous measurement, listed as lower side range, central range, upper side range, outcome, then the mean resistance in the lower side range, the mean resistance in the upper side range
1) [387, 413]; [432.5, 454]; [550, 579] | -0.11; 94.1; 66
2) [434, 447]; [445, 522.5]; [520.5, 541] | -0.18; 94.1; 75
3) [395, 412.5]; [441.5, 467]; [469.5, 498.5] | 0.02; 93.9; 101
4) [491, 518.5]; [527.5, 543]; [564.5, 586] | 0.26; 106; 75.7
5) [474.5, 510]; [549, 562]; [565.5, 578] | 0.30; 104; 67.7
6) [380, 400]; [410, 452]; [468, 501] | 0.07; 96.8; 102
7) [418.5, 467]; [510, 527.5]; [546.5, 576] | -0.20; 94.6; 61.1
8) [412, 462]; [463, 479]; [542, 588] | -0.12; 94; 67.7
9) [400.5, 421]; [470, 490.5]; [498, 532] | -0.07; 91.8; 94.3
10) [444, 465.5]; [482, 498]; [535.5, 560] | -0.24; 97.3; 58.1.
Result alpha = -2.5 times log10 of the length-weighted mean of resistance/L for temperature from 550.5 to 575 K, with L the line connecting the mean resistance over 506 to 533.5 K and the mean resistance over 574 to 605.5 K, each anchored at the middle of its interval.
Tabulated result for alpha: 0.37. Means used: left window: 89.1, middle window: 62.6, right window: 87.7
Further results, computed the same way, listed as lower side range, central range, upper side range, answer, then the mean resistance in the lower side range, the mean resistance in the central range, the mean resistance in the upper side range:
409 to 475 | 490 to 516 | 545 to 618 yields -0.23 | 94.5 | 107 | 76.2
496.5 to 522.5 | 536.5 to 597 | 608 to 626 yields 0.32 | 102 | 71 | 89.2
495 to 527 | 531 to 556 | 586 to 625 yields 0.50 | 98.5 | 60.1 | 88.1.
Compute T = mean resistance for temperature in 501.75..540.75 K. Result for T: 88.7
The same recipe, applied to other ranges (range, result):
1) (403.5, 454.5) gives 93.2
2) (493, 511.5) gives 109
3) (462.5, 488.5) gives 98.3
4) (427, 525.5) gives 98.1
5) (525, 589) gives 69.8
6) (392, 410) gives 93.9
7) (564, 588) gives 77.1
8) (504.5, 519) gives 104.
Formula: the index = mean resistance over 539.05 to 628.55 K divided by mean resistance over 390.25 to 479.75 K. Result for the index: 0.81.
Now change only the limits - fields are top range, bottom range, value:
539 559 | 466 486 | 0.54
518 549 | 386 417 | 0.75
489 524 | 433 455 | 1.06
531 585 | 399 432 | 0.74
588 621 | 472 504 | 0.85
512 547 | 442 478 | 0.78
